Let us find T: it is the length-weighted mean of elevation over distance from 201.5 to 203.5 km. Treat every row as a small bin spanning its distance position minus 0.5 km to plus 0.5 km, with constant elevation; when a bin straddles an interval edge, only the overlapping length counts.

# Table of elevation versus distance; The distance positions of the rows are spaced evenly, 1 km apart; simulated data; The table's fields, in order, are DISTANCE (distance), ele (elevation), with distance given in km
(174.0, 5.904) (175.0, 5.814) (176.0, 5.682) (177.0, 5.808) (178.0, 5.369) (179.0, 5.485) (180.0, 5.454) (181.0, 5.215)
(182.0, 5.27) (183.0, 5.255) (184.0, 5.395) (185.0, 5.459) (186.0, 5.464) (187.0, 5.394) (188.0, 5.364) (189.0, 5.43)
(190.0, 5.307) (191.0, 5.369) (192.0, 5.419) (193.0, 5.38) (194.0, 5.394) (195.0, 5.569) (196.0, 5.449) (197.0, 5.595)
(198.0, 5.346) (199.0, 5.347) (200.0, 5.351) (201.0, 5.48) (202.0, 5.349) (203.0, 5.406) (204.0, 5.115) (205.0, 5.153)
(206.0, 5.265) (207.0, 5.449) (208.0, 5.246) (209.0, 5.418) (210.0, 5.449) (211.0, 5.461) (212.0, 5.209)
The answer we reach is 5.38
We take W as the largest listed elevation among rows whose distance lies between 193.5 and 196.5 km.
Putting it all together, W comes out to 5.569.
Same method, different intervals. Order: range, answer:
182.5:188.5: 5.464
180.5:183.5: 5.27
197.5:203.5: 5.48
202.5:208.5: 5.449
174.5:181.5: 5.814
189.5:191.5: 5.369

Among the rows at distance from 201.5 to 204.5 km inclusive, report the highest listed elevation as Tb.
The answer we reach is 5.406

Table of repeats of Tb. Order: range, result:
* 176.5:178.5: 5.808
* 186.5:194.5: 5.43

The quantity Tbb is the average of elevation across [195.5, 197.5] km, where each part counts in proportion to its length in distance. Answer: 5.52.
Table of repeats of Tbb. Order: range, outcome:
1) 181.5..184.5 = 5.31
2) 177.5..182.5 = 5.36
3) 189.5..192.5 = 5.36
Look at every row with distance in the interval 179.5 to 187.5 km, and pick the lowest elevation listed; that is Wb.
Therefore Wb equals 5.215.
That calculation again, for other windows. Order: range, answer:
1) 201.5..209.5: 5.115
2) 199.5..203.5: 5.349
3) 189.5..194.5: 5.307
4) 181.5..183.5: 5.255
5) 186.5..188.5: 5.364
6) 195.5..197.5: 5.449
